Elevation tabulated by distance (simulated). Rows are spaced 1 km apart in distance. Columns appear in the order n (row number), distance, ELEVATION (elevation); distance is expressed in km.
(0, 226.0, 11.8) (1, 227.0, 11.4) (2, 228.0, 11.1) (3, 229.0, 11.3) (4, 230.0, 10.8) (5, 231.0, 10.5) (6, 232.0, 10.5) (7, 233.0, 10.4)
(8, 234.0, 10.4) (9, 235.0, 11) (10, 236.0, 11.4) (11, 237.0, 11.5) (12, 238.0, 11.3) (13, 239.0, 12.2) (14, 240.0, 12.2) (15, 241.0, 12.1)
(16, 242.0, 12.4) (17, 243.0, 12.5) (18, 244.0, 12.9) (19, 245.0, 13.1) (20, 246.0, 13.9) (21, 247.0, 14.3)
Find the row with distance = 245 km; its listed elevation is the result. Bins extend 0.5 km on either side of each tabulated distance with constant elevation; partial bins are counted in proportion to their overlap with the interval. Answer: 13.1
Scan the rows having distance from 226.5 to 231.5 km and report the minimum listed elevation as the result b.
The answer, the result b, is 10.5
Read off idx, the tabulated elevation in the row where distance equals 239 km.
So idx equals 12.2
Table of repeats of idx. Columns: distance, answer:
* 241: 12.1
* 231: 10.5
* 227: 11.4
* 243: 12.5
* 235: 11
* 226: 11.8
